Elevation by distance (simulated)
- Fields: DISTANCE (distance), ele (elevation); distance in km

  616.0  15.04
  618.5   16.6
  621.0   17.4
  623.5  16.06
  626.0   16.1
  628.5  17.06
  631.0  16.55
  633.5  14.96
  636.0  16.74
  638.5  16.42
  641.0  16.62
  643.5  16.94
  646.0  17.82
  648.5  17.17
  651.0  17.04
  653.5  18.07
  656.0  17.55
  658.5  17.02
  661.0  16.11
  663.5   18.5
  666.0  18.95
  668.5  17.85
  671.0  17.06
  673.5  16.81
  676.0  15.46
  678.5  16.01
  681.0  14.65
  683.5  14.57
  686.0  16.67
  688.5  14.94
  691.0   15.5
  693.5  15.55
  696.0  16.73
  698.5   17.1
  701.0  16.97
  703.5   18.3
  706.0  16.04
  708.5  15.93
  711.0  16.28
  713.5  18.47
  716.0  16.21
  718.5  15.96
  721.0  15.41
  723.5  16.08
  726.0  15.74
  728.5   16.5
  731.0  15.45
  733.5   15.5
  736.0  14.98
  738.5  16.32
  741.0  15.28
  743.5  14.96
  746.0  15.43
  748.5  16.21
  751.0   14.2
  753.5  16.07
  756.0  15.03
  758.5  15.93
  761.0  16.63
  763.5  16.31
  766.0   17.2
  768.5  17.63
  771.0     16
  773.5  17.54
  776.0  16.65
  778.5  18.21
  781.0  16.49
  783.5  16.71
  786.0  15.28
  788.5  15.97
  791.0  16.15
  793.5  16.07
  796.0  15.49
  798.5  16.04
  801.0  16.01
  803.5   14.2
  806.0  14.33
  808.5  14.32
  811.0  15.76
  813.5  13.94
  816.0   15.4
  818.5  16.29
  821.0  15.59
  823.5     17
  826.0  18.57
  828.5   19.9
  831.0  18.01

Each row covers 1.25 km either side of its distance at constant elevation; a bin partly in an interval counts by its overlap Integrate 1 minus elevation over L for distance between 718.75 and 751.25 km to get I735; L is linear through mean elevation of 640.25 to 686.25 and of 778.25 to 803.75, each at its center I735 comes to 1.6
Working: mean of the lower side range 16.9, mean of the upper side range 16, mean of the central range 15.6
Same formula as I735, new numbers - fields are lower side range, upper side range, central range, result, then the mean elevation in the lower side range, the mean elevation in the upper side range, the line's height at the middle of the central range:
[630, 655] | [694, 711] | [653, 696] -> 0.7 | 16.8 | 16.7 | 16.8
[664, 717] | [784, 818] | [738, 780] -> -1.1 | 16.5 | 15.4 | 15.8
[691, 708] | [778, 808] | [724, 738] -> 0.6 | 16.6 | 15.8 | 16.4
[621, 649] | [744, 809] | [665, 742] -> 0.4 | 16.6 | 16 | 16.3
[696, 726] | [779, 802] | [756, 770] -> -0.3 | 16.6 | 16.1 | 16.3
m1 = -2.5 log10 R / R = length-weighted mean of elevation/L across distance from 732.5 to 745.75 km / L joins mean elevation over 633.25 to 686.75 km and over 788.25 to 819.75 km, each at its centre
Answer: 0.042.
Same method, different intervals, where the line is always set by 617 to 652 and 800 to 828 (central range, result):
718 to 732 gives 0.02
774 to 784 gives -0.08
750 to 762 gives 0.03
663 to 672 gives -0.10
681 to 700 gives 0.04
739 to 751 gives 0.05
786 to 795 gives -0.01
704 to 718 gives -0.03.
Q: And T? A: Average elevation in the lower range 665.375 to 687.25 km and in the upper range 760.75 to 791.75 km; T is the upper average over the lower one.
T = 1.02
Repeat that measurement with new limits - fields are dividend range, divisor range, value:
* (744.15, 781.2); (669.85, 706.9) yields 1.01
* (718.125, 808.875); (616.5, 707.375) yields 0.96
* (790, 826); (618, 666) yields 0.92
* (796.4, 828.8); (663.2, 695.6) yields 0.97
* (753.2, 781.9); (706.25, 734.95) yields 1.03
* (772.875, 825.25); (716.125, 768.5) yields 1.00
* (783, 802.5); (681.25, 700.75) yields 1.00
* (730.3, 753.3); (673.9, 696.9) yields 0.99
